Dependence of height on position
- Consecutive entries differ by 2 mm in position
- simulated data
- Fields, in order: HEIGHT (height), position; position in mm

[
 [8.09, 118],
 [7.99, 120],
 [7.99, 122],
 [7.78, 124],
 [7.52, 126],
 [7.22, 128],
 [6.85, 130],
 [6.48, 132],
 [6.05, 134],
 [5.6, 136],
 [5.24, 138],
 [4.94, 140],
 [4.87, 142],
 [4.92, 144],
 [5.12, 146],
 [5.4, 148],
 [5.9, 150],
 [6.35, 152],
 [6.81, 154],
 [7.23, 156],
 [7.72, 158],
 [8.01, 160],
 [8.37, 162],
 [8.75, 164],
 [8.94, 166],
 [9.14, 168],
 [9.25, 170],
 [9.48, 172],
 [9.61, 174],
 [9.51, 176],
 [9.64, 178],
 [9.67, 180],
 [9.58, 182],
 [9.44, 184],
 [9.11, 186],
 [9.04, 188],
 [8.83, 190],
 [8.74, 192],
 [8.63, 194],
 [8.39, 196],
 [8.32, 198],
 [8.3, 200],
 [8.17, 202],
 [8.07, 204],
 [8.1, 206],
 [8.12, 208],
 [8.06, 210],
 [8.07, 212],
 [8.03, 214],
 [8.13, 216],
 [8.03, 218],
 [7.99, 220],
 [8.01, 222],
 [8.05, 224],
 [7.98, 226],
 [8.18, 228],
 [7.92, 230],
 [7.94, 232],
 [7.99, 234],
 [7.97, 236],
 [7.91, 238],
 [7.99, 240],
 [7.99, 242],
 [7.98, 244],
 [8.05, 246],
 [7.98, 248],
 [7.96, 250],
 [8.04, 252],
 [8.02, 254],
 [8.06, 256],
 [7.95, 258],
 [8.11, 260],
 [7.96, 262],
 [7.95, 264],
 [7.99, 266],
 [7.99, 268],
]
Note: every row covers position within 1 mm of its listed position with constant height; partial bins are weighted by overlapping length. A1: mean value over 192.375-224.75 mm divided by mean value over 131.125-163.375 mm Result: 1.31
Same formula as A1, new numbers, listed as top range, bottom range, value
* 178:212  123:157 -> 1.41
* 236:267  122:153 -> 1.32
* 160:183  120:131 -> 1.23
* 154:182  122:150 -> 1.45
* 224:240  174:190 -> 0.85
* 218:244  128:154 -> 1.39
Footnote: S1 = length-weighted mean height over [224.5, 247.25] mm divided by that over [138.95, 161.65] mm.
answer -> 1.29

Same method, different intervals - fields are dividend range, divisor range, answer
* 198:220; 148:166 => 1.10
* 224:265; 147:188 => 0.95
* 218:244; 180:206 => 0.92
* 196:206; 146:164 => 1.18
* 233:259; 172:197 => 0.87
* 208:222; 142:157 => 1.37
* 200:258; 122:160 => 1.27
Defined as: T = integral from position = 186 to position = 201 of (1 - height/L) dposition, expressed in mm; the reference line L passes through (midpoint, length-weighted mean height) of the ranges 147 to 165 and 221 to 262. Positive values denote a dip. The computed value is -2.2 mm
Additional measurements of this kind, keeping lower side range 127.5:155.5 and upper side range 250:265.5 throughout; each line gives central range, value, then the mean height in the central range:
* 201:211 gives -1.5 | 8.1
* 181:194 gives -4.6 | 9.09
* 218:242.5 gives -1.6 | 7.99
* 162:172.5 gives -4.5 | 9.02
